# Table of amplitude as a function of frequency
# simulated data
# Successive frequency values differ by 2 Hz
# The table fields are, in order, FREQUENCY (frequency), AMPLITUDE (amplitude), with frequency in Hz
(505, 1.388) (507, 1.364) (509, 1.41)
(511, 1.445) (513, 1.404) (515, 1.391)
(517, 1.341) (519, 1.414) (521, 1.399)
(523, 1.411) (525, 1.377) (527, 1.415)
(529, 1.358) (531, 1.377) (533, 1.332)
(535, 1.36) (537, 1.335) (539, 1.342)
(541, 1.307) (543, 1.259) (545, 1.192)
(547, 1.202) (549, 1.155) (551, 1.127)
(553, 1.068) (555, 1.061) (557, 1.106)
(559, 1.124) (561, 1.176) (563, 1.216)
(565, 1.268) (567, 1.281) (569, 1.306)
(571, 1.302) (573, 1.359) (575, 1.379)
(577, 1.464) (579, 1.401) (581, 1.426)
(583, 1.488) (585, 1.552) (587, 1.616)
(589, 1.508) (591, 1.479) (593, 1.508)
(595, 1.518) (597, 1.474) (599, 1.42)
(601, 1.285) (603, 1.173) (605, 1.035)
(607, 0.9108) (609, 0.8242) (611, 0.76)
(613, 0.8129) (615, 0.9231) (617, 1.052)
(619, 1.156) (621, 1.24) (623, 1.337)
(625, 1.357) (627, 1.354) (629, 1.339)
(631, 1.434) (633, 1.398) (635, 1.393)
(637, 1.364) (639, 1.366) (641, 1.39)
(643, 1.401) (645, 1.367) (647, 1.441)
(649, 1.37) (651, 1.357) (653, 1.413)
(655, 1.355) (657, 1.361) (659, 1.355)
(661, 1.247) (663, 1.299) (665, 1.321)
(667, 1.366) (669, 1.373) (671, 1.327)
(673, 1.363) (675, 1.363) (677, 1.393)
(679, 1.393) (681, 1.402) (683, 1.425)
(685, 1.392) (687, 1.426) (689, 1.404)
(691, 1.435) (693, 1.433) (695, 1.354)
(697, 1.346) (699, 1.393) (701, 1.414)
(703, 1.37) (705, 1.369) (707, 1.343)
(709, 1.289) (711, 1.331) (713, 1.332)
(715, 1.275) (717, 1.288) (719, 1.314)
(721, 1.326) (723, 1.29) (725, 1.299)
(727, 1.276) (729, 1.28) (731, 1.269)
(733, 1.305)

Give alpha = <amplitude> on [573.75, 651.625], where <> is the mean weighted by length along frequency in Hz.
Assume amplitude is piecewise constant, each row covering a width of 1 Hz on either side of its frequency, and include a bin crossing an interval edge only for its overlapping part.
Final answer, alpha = 1.31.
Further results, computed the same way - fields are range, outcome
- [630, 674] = 1.37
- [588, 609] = 1.31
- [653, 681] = 1.35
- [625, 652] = 1.38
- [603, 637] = 1.15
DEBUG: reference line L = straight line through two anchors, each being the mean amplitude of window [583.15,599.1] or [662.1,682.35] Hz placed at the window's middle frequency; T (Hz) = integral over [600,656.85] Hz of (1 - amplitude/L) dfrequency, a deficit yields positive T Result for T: 7.9 Hz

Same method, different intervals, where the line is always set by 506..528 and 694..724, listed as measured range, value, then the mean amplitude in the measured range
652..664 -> 0.12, 1.34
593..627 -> 5.18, 1.16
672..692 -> -0.82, 1.4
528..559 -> 3.44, 1.24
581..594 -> -1.35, 1.52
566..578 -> 0.27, 1.35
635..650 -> -0.32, 1.39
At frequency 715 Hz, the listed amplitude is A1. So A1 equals 1.275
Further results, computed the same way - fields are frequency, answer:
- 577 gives 1.464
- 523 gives 1.411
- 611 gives 0.76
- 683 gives 1.425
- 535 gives 1.36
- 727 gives 1.276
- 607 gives 0.9108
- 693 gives 1.433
